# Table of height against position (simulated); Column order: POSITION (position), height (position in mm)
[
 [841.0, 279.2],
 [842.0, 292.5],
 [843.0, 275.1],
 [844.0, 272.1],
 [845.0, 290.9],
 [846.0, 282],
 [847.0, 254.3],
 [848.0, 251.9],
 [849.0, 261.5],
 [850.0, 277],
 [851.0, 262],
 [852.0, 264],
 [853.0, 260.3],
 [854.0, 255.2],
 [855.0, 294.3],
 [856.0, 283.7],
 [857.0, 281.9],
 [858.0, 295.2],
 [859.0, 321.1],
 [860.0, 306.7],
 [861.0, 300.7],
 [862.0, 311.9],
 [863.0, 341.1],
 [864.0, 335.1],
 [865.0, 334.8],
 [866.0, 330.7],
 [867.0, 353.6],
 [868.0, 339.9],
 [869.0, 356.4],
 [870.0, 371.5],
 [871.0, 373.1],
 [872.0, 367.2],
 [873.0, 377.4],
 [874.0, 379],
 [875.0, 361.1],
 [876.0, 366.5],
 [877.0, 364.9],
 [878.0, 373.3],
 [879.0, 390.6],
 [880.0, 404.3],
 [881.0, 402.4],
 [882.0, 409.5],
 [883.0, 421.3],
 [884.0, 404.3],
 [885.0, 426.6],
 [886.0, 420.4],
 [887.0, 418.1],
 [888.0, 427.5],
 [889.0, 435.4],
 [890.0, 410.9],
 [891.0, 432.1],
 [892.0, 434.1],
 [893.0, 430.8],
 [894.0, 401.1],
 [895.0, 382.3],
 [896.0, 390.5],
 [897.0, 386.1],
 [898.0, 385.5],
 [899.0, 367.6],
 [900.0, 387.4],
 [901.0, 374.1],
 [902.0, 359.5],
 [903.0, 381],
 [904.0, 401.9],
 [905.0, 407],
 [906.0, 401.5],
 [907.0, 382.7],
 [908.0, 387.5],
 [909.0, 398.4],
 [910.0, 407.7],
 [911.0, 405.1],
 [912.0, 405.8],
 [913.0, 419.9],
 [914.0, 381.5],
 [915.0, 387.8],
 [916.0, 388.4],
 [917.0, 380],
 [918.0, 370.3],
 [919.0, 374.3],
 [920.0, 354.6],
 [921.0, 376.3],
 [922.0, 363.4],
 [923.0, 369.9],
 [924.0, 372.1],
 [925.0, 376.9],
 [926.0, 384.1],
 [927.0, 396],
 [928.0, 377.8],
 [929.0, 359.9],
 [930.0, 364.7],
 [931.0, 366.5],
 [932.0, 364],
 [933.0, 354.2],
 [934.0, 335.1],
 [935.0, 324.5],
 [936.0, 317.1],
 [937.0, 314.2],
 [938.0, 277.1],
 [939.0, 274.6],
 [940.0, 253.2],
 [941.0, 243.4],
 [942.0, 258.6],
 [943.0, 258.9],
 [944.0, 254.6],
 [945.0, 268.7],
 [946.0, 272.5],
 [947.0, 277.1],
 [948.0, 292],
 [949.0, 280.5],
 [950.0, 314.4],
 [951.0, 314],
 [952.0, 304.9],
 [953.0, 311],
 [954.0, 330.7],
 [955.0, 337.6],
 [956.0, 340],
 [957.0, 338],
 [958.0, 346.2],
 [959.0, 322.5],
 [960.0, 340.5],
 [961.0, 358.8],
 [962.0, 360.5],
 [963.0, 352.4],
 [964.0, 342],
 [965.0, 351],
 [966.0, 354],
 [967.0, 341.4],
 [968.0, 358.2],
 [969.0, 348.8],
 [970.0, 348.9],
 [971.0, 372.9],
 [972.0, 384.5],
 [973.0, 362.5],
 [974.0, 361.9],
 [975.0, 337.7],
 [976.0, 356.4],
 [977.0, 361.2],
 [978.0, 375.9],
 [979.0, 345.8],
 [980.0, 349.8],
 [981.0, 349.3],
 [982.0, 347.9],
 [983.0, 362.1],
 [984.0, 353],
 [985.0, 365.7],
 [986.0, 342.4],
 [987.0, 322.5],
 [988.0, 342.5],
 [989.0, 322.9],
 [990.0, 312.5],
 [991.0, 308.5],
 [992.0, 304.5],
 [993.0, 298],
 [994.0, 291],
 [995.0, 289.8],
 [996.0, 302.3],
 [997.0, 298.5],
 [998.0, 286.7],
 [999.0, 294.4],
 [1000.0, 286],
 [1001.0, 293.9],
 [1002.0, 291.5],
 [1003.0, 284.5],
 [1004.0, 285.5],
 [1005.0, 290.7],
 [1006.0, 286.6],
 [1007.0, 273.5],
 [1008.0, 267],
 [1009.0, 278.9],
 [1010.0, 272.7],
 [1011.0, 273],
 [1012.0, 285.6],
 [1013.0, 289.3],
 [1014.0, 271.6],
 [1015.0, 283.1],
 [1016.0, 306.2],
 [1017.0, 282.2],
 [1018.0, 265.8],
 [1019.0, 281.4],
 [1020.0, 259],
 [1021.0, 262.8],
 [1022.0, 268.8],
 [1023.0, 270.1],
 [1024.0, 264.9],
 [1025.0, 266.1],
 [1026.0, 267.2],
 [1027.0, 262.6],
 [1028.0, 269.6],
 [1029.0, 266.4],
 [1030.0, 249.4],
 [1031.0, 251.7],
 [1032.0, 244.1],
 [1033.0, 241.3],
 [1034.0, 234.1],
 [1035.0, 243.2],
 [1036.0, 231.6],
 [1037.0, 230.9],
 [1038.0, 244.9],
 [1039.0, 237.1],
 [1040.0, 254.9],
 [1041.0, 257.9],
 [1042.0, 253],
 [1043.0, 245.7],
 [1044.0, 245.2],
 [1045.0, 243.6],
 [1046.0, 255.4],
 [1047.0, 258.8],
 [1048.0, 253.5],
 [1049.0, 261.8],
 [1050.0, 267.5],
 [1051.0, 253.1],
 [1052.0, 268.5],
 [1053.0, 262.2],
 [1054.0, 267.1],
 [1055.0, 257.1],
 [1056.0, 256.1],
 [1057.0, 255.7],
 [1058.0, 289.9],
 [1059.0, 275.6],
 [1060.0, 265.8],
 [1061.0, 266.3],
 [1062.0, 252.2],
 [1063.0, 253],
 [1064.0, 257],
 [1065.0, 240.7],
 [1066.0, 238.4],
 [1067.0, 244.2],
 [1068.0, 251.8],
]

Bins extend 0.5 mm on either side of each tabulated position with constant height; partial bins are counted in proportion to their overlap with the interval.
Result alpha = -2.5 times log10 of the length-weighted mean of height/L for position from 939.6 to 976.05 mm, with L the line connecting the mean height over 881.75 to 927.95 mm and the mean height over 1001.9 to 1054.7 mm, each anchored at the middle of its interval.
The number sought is 0.05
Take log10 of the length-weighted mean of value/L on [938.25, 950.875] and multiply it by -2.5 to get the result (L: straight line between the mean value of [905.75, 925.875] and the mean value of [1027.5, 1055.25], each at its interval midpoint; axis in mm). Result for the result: 0.29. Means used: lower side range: 385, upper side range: 252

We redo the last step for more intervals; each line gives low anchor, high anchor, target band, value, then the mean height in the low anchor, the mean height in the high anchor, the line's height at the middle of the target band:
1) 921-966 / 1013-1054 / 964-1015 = -0.099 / 326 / 259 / 292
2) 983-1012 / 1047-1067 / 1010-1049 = 0.077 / 301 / 260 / 279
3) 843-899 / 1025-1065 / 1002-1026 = -0.020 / 350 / 255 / 272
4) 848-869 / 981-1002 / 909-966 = -0.099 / 301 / 316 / 310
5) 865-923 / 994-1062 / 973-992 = -0.120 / 389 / 267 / 308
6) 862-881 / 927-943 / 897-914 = -0.156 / 362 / 320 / 339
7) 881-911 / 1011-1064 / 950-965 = 0.017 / 403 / 261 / 341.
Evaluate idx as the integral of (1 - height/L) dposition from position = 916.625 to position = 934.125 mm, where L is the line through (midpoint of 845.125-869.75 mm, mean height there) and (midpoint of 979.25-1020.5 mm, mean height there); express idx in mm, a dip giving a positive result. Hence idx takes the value -4.0 mm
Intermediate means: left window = 299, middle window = 370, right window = 302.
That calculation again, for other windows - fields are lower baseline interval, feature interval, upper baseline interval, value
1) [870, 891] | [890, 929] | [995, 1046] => -2.0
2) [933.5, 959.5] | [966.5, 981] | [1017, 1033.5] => -3.6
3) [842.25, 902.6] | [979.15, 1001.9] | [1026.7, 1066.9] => -2.7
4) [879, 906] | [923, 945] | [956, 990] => 3.0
